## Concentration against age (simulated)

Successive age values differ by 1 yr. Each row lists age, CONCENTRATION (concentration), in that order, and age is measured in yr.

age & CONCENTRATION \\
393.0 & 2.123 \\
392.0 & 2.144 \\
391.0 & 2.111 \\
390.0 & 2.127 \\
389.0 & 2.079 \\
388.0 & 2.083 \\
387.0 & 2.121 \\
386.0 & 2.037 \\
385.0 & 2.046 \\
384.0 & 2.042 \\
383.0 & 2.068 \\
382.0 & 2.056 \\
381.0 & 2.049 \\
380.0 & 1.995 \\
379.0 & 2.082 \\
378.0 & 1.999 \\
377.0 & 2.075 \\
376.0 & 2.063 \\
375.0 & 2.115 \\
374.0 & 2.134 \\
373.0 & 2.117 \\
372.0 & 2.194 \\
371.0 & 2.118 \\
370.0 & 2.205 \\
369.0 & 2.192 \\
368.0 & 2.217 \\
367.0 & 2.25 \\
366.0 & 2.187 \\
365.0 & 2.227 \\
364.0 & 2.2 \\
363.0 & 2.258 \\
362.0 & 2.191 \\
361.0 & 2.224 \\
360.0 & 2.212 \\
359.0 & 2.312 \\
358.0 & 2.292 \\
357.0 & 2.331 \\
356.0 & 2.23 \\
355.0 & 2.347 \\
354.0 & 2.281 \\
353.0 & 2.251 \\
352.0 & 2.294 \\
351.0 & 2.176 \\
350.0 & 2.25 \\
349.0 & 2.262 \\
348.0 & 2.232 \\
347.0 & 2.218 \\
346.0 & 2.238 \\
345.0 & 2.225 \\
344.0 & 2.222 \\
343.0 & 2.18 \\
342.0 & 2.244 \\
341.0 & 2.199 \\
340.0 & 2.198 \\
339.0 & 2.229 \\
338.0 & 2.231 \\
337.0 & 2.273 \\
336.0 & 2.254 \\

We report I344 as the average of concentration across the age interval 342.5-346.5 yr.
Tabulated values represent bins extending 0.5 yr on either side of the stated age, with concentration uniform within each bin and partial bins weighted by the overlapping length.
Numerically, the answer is 2.22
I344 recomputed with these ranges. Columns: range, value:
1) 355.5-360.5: 2.28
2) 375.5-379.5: 2.05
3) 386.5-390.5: 2.1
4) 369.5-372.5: 2.17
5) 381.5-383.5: 2.06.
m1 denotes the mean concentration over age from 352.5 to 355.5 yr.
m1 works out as 2.29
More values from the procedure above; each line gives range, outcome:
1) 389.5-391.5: 2.12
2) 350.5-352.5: 2.24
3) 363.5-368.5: 2.22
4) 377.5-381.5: 2.03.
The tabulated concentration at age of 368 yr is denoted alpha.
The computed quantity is 2.217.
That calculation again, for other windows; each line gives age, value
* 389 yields 2.079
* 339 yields 2.229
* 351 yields 2.176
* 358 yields 2.292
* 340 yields 2.198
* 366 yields 2.187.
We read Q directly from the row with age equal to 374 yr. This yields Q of 2.134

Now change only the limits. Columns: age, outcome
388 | 2.083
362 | 2.191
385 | 2.046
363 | 2.258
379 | 2.082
